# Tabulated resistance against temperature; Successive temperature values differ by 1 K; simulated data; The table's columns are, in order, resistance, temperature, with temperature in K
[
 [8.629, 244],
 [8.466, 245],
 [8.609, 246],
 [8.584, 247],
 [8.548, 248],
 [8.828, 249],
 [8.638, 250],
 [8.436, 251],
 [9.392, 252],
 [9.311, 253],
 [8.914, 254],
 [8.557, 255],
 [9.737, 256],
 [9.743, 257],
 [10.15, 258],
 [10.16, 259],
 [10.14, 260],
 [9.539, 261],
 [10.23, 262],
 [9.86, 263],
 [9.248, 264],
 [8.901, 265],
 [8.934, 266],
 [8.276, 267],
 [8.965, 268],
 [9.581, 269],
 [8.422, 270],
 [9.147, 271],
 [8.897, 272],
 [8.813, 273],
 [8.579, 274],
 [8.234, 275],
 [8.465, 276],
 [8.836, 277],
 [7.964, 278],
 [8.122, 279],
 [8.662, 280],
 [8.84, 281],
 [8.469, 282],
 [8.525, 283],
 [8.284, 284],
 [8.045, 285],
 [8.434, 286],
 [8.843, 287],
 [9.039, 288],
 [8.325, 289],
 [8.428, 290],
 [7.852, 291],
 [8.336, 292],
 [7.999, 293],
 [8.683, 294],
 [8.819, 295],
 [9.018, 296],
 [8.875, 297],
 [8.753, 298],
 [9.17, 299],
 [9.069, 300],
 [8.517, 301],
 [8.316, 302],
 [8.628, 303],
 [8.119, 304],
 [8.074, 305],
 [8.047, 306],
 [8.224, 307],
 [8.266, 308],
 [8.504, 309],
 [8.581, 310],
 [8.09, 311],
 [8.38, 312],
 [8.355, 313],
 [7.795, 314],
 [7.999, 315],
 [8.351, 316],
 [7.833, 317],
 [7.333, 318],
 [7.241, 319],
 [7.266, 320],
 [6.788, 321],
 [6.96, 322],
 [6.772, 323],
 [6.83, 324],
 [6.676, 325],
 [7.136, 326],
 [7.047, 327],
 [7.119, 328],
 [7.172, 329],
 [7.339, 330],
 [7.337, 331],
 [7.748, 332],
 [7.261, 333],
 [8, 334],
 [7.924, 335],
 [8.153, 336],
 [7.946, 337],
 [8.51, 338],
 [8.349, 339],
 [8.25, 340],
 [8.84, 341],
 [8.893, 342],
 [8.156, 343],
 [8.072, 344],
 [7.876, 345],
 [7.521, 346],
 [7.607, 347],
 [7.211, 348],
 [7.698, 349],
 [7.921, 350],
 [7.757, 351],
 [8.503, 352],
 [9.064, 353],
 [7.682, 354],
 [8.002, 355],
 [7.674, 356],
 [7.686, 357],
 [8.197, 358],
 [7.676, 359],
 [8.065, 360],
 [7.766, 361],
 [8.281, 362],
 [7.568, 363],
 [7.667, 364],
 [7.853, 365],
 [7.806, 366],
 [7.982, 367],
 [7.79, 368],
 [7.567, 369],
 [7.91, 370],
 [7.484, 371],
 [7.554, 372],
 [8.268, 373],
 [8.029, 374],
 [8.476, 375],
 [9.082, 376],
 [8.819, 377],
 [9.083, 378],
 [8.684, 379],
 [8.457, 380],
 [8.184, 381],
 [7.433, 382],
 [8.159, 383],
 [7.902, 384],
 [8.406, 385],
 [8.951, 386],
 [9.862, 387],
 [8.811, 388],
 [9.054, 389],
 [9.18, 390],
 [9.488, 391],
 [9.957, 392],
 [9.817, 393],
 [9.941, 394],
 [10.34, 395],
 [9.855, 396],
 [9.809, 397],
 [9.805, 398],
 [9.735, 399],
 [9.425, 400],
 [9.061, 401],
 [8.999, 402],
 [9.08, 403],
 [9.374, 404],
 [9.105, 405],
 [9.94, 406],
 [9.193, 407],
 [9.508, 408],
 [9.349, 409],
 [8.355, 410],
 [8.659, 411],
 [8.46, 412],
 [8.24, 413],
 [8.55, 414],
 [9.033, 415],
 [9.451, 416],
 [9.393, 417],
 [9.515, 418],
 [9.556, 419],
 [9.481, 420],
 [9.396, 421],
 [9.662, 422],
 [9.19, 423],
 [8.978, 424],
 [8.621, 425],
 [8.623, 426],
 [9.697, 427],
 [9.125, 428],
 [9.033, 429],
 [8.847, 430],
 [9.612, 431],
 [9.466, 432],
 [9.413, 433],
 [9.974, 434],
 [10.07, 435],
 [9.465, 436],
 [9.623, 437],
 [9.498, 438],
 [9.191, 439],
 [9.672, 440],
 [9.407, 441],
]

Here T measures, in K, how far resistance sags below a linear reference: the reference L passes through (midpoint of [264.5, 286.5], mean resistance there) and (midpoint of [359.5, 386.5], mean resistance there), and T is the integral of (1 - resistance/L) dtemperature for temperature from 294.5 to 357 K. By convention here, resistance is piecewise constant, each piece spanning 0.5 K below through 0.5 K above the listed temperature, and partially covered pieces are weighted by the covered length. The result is 3.0 K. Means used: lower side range 8.61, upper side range 8.12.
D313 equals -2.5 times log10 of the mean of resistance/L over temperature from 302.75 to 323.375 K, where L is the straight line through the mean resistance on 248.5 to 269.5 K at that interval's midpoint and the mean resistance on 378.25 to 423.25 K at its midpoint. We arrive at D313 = 0.17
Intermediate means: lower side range 9.31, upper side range 9.15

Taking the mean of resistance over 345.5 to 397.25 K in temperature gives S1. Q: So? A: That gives 8.37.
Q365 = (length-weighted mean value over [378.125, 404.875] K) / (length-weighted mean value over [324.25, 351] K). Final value 1.18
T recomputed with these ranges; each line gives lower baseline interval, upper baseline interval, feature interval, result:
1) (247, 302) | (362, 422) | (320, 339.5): 3.2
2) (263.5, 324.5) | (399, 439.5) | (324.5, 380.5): 5.3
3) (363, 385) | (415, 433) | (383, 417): -2.0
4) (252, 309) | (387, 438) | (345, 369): 3.3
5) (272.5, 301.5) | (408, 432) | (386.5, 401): -1.0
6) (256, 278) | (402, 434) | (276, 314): 3.0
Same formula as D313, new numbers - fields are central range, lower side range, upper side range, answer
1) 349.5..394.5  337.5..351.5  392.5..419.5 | 0.04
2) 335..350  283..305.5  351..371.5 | 0.00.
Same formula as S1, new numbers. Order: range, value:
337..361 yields 8.04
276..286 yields 8.42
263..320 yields 8.47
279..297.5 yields 8.52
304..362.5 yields 7.83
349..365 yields 7.96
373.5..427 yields 9.09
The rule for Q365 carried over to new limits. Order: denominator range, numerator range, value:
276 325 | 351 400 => 1.04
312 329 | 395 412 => 1.27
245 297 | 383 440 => 1.05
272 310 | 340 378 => 0.94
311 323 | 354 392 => 1.08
